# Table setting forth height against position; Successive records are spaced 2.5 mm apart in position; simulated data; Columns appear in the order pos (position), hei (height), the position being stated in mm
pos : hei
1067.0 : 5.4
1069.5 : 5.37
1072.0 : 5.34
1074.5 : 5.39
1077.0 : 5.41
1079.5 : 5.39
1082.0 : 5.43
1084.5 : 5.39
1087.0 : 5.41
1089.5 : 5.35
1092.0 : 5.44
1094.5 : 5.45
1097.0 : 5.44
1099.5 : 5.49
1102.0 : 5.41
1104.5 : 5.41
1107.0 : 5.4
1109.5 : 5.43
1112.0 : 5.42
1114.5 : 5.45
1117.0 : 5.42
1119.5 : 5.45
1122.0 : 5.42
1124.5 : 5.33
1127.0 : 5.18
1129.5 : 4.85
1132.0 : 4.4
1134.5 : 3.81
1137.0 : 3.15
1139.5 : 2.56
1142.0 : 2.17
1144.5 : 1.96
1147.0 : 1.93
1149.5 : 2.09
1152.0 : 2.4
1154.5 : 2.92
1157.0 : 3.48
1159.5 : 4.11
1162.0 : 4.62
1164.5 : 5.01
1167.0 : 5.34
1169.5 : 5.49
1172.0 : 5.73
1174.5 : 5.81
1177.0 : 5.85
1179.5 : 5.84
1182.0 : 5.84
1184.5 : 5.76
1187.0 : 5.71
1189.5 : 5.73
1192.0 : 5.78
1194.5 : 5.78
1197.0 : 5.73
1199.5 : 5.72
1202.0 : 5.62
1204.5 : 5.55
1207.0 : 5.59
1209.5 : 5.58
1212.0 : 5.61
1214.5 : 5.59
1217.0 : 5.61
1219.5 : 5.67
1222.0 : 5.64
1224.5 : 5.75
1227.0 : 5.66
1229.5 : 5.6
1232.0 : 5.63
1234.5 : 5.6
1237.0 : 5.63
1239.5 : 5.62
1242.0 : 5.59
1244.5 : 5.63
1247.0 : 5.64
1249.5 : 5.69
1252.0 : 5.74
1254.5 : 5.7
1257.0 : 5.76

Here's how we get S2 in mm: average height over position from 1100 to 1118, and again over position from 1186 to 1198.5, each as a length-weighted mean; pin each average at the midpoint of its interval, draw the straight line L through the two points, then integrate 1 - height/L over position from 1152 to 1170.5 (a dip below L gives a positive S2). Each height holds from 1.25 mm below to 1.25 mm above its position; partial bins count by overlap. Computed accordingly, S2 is 4.46 mm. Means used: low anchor 5.42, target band 4.27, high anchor 5.75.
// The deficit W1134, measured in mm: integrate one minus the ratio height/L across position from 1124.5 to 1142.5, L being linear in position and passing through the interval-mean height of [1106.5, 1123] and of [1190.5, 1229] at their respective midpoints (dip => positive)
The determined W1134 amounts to 5.1 mm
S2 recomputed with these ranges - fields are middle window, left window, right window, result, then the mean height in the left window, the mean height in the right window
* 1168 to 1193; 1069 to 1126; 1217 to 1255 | -0.9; 5.41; 5.65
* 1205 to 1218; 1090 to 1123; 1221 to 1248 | 0.0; 5.43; 5.64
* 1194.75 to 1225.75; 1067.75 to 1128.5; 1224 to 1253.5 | -0.3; 5.4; 5.65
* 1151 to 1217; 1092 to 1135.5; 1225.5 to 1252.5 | 2.6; 5.24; 5.64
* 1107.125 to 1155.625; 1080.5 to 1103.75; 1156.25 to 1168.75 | 9.8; 5.42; 4.59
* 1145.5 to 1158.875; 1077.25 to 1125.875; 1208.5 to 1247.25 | 7.0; 5.42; 5.63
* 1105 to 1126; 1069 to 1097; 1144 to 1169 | -4.0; 5.4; 3.49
